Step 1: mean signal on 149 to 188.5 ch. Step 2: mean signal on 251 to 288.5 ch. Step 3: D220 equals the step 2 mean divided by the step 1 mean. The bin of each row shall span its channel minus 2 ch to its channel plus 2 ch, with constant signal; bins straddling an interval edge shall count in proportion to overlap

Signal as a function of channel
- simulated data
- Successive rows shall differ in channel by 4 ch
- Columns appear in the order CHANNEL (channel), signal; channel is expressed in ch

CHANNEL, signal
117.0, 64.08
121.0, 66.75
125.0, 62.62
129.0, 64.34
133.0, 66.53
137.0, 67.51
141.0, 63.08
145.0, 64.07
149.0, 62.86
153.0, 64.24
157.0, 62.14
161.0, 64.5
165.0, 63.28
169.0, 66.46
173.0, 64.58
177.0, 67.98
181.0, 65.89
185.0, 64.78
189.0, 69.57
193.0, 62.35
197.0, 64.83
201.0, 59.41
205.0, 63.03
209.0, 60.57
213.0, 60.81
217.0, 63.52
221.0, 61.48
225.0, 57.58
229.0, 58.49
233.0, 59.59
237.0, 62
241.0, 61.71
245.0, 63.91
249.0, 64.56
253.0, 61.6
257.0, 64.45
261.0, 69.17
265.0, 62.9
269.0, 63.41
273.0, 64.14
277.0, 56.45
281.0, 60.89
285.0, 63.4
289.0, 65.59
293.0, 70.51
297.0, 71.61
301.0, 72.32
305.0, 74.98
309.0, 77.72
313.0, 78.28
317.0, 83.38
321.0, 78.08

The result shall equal 1.0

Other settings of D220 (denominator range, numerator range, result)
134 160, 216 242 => 0.94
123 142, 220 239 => 0.92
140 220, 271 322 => 1.10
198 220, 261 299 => 1.05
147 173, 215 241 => 0.95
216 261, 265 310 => 1.08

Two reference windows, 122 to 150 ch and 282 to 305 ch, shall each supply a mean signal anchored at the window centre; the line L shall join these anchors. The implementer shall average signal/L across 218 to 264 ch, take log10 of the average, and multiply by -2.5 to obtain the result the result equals 0.09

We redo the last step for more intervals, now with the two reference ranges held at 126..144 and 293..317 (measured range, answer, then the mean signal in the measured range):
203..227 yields 0.145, 61.2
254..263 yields 0.099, 66.2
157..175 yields 0.042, 64.4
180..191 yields 0.021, 66.8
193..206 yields 0.110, 62.4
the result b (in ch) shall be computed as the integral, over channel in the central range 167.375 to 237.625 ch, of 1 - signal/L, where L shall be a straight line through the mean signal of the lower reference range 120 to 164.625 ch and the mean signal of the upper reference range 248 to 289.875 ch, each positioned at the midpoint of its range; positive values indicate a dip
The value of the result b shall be 1.0 ch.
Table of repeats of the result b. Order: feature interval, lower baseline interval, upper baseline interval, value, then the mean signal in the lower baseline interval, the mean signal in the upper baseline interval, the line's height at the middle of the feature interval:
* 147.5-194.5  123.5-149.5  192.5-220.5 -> -1.2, 64.6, 62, 63.3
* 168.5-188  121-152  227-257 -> -0.8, 64.6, 61.9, 63.5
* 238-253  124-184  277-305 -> 0.7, 64.7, 67.1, 66.3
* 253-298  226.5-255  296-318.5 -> 3.1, 61.6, 76.4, 69.4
